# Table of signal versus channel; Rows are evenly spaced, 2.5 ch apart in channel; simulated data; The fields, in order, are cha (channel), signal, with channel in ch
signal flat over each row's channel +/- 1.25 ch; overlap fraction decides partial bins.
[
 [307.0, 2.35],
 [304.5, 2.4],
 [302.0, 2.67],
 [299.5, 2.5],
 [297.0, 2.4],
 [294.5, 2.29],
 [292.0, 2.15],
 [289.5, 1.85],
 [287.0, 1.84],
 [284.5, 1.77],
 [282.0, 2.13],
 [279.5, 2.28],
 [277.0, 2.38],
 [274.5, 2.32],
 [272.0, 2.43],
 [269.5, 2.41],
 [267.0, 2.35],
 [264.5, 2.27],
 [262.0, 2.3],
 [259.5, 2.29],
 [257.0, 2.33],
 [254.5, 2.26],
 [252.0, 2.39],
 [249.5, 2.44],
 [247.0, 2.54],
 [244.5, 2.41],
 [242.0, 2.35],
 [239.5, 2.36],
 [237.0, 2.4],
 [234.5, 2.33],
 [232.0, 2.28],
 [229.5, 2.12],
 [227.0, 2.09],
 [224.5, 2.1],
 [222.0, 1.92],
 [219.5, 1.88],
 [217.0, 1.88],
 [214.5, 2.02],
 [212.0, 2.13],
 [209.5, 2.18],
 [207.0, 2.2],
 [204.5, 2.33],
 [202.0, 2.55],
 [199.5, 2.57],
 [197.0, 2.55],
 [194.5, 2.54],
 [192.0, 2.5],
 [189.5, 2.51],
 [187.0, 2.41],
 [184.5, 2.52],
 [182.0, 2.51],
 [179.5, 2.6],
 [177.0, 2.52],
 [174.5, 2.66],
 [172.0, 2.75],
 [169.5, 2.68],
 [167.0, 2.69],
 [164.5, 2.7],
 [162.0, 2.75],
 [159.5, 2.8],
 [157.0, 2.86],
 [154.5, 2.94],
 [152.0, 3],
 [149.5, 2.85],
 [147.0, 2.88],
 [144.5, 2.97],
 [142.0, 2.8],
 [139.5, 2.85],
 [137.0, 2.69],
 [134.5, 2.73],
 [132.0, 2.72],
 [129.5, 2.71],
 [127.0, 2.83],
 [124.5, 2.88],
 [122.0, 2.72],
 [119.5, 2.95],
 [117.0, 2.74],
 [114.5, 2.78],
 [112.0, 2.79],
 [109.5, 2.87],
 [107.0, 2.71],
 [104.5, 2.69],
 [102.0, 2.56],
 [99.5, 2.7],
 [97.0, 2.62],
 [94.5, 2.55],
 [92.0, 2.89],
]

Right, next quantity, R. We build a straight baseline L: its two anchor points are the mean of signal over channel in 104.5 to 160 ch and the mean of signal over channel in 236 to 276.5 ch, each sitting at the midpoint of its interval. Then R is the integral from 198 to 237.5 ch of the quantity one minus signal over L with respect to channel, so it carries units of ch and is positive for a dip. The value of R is 5.1 ch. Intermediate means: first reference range 2.82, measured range 2.18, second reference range 2.37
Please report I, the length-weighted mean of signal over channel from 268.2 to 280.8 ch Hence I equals 2.36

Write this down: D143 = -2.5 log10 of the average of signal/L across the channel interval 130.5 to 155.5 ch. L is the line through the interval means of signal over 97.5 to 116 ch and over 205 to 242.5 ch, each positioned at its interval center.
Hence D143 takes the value -0.12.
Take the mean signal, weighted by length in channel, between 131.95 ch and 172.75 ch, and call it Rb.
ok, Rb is 2.81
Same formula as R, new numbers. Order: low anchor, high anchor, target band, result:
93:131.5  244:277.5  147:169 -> -1.7 ch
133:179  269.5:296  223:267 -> 0.6 ch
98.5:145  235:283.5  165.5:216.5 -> 1.9 ch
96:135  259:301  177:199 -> 0.0 ch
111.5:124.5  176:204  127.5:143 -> -0.1 ch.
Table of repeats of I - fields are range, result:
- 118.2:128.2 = 2.84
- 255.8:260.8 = 2.31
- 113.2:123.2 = 2.8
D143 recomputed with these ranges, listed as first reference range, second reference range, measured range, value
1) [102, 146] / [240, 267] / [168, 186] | 0.002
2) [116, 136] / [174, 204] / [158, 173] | -0.043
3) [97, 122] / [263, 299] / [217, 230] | 0.192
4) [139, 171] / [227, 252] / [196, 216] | 0.104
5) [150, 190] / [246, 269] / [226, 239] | 0.089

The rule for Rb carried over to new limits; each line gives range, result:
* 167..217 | 2.45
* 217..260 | 2.25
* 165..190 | 2.59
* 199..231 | 2.14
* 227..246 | 2.31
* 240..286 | 2.31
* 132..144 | 2.78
